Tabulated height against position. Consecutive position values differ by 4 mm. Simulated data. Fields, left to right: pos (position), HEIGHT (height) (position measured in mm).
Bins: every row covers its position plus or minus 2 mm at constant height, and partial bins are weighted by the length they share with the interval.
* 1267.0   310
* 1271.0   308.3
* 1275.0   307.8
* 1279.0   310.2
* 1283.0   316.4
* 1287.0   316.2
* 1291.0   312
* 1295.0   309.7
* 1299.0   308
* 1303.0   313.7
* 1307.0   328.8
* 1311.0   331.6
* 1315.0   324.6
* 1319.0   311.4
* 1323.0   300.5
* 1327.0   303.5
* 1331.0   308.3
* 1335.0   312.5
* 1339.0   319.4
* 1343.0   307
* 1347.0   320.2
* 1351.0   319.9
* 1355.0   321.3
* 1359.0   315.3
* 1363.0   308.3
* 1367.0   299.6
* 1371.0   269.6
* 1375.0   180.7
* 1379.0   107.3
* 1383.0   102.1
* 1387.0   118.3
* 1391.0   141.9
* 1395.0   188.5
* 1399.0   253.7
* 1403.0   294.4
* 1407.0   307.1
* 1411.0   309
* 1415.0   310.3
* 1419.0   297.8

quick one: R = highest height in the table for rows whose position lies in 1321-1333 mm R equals 308.3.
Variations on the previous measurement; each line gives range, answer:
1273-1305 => 316.4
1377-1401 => 253.7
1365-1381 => 299.6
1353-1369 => 321.3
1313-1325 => 324.6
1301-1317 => 331.6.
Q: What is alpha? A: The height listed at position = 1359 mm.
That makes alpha 315.3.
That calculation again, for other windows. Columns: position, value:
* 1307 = 328.8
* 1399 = 253.7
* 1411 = 309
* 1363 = 308.3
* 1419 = 297.8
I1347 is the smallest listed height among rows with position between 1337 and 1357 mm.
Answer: 307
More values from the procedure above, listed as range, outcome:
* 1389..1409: 141.9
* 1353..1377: 180.7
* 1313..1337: 300.5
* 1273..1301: 307.8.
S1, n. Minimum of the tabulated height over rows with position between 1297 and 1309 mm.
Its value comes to 308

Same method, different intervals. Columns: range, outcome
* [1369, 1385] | 102.1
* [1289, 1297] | 309.7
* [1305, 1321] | 311.4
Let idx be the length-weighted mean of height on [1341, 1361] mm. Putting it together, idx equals 317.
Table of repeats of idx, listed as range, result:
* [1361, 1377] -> 265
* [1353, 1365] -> 315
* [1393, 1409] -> 261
